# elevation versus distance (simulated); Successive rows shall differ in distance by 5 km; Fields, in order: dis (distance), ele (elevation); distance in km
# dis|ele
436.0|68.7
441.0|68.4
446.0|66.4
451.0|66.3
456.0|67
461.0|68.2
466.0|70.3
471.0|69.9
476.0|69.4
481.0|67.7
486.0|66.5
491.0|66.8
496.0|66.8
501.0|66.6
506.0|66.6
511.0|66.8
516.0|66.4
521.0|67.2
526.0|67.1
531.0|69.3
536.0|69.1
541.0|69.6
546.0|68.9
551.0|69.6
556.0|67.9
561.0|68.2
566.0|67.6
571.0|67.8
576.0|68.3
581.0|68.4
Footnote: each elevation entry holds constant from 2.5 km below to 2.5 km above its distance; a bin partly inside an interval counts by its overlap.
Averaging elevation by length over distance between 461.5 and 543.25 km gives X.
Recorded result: 67.9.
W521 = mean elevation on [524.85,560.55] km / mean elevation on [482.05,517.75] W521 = 1.0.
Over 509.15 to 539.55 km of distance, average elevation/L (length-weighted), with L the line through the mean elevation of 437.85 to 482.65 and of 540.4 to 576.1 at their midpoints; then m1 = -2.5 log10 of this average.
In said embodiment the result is 0.01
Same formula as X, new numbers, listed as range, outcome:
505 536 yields 67.4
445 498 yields 67.8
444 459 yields 66.6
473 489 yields 67.9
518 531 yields 67.5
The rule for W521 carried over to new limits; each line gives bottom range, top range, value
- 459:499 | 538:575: 1.00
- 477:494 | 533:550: 1.03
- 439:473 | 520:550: 1.01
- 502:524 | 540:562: 1.03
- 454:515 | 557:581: 1.00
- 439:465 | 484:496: 0.99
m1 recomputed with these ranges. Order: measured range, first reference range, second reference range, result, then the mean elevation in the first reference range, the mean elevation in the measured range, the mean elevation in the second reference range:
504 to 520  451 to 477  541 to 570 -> 0.03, 68.7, 66.7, 68.5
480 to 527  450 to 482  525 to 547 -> 0.03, 68.5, 66.8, 68.9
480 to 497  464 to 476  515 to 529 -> 0.03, 69.9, 66.9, 67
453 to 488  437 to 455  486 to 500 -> -0.02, 67.2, 68.4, 66.7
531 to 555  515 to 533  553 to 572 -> -0.02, 67.5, 69.2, 67.9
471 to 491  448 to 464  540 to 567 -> -0.01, 67.2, 68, 68.6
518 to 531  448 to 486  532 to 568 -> 0.02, 68.2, 67.5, 68.7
